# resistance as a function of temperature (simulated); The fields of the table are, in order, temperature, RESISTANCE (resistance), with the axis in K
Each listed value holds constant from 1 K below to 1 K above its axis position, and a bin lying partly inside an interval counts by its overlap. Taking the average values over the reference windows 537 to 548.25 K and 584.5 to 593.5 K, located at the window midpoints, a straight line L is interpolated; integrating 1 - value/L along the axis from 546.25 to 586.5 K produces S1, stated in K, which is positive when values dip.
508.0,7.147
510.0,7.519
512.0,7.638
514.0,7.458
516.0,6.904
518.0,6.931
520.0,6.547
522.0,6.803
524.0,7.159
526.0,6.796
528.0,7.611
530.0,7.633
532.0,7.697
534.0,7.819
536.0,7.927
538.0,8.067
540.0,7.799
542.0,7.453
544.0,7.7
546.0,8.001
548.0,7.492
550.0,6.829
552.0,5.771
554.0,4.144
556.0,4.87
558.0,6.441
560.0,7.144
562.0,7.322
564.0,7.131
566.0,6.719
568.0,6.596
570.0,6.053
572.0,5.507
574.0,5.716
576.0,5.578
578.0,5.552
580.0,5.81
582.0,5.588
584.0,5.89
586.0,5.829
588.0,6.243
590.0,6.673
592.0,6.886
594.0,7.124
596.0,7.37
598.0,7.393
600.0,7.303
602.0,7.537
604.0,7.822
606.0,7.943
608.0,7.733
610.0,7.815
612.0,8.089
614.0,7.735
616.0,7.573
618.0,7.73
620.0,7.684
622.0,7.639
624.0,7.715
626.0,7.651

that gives 5.3 K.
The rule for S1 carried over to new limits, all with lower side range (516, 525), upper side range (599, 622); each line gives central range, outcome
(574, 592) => 3.7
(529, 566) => 0.3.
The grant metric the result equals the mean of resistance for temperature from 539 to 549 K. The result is 7.69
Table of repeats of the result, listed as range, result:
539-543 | 7.63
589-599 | 7.09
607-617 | 7.79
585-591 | 6.25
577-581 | 5.68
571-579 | 5.59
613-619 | 7.68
